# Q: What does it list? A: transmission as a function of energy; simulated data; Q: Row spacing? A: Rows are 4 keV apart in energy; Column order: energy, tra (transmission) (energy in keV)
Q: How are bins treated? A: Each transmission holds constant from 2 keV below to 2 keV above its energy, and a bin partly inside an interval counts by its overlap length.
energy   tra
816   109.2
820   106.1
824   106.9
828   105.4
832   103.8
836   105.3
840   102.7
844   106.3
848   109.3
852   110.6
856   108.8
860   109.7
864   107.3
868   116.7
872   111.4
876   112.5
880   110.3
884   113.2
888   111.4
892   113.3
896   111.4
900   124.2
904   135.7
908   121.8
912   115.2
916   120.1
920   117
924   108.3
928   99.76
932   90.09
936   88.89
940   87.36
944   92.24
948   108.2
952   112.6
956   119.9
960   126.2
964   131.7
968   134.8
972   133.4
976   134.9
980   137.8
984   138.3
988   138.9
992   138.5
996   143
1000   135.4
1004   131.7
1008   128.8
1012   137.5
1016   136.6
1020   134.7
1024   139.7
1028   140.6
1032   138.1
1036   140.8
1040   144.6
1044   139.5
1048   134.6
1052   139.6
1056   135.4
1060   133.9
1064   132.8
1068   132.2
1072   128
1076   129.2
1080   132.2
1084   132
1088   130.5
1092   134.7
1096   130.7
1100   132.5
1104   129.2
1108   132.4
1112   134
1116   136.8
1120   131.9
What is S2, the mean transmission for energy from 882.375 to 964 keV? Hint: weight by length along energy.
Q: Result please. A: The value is 111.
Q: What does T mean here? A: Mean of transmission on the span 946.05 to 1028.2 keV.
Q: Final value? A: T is 132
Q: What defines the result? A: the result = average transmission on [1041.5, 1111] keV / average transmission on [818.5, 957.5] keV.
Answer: 1.22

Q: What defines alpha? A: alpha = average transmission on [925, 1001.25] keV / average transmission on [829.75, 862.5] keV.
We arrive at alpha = 1.12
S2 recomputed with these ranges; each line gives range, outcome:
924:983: 114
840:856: 108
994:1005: 137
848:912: 114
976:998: 139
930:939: 89.3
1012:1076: 137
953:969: 127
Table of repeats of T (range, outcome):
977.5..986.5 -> 138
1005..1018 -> 134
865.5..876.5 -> 113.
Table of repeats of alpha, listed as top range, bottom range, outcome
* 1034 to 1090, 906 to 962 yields 1.25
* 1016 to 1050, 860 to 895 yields 1.24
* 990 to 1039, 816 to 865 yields 1.28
